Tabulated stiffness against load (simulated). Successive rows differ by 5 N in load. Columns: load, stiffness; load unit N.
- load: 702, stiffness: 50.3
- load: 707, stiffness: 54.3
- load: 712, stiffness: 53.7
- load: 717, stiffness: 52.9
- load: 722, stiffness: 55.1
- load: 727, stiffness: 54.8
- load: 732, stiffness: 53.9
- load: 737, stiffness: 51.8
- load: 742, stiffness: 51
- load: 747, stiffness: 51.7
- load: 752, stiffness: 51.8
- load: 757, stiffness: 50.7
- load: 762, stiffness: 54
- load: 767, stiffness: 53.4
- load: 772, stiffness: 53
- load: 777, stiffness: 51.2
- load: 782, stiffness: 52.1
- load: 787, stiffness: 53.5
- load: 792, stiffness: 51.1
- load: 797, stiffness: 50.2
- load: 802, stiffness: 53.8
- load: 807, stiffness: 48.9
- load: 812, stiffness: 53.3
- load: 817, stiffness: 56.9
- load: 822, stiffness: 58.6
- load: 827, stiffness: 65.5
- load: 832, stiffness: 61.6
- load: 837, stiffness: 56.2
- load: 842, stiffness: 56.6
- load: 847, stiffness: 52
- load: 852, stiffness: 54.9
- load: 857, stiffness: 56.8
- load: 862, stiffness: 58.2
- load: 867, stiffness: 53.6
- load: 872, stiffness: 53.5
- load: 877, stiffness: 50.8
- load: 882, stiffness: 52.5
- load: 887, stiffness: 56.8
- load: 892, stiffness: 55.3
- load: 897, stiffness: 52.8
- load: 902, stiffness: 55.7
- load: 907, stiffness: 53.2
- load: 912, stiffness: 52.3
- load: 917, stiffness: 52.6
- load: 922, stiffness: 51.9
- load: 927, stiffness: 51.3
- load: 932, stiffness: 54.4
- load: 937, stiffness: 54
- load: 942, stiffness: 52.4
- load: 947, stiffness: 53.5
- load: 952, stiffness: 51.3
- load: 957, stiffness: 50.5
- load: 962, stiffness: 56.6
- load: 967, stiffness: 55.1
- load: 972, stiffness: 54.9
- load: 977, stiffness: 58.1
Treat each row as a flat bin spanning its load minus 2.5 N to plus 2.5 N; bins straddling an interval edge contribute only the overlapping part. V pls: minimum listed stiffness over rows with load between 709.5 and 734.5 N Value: 52.9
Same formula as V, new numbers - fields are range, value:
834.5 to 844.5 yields 56.2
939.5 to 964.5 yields 50.5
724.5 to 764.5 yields 50.7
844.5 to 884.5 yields 50.8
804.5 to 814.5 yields 48.9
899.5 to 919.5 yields 52.3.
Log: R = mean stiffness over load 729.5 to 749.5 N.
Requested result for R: 52.1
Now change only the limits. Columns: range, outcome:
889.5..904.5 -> 54.6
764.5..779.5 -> 52.5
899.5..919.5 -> 53.5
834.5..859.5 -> 55.3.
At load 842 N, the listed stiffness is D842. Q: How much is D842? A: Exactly 56.6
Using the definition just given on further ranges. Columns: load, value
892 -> 55.3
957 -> 50.5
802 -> 53.8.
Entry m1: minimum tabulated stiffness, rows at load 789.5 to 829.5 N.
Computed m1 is 48.9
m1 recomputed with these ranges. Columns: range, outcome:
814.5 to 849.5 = 52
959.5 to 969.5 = 55.1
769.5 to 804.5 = 50.2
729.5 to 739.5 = 51.8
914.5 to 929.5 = 51.3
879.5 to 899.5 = 52.5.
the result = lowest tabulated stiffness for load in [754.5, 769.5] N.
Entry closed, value 50.7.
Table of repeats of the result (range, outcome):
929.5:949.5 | 52.4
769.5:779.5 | 51.2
